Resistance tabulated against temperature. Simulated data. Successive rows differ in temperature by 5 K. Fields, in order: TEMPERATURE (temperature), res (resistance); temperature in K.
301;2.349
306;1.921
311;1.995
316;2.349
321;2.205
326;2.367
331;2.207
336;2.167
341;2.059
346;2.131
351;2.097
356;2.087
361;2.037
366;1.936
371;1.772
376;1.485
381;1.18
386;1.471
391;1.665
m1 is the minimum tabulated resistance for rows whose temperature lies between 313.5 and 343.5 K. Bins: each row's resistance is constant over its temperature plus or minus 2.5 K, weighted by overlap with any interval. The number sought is 2.059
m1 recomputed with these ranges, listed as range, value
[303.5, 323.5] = 1.921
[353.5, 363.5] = 2.037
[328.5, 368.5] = 1.936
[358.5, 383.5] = 1.18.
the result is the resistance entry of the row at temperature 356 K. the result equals 2.087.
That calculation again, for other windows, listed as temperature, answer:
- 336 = 2.167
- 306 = 1.921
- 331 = 2.207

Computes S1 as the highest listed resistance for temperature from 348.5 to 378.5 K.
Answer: 2.097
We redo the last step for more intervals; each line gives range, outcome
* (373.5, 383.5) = 1.485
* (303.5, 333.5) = 2.367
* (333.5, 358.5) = 2.167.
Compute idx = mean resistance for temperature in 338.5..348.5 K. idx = 2.1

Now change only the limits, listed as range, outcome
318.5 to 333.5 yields 2.26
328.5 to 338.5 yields 2.19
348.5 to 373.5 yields 1.99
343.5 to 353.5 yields 2.11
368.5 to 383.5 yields 1.48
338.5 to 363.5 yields 2.08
